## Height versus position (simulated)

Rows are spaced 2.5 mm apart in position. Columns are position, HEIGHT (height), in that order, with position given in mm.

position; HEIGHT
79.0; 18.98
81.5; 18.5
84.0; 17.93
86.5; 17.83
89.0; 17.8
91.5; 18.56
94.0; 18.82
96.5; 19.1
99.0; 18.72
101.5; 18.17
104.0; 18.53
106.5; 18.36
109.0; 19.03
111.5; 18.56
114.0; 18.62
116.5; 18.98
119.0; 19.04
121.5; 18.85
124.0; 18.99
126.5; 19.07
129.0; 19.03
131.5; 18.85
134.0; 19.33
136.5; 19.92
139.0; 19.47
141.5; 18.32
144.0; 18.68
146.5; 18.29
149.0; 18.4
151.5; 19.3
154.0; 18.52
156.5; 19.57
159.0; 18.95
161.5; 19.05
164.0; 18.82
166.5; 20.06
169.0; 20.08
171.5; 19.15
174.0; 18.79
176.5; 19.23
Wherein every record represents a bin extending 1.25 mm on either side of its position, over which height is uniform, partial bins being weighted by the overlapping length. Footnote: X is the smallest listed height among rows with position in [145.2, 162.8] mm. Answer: 18.29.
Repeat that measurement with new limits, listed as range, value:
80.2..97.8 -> 17.8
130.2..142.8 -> 18.32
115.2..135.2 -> 18.85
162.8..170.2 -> 18.82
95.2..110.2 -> 18.17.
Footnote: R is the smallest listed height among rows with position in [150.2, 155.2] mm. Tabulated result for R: 18.52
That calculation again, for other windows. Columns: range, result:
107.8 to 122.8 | 18.56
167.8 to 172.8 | 19.15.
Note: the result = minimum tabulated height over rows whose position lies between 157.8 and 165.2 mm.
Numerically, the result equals 18.82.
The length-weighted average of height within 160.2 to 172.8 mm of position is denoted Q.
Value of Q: 19.4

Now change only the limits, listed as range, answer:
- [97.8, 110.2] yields 18.6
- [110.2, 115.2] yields 18.6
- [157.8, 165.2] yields 18.9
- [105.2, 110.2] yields 18.7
